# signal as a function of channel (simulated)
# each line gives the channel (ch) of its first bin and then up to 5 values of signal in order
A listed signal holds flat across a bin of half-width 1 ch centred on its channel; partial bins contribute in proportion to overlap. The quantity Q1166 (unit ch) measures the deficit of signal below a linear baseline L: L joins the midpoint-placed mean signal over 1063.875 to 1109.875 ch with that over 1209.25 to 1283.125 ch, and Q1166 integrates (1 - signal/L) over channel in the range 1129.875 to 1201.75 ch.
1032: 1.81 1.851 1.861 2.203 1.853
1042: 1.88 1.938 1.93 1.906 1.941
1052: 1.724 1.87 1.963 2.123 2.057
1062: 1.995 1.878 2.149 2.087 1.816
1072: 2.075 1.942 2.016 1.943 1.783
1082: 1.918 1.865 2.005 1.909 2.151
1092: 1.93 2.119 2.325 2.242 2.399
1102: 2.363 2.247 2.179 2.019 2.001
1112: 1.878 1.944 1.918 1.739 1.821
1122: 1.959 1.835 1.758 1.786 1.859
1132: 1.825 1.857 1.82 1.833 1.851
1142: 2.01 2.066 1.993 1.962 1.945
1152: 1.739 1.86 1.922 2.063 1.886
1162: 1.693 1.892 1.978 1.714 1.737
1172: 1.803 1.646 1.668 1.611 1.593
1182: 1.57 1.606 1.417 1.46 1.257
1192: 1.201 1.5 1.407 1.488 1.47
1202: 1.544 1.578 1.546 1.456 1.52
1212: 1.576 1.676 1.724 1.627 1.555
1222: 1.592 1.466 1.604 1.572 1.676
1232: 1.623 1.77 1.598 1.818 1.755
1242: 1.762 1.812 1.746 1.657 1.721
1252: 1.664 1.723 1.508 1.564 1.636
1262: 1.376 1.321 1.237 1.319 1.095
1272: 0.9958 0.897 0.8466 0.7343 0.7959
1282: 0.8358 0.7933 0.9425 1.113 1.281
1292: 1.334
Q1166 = 2.0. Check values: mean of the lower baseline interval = 2.06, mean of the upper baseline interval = 1.47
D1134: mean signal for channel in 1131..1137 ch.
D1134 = 1.83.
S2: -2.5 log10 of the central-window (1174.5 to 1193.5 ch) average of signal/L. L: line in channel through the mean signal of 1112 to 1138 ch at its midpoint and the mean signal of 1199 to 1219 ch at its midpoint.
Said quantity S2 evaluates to 0.11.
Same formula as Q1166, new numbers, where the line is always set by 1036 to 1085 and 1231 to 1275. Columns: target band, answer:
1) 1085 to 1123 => -4.2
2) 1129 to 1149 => -1.5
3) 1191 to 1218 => 1.9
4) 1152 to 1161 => -0.9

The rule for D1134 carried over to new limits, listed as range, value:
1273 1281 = 0.818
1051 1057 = 1.85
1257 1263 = 1.53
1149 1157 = 1.87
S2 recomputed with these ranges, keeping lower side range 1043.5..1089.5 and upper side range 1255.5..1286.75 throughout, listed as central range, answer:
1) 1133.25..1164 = -0.18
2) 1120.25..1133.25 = -0.08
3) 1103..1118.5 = -0.13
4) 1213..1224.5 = -0.21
